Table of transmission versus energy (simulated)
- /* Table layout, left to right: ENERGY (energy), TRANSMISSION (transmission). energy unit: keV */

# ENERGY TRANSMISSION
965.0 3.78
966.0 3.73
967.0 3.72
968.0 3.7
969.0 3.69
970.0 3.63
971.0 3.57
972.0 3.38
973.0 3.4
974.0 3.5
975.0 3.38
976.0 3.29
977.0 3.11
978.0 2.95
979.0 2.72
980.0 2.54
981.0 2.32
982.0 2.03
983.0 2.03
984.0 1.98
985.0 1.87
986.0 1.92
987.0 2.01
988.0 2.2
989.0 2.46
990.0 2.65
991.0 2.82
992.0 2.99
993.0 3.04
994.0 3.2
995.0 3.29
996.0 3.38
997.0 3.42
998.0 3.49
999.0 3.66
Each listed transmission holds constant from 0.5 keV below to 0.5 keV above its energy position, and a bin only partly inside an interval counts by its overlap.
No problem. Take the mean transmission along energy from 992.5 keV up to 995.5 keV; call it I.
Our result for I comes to 3.18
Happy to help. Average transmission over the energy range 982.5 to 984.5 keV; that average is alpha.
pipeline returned 2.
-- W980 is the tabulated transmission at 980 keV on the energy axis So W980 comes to 2.54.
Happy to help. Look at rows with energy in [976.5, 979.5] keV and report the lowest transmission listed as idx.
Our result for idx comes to 2.72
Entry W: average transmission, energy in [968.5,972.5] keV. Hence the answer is 3.57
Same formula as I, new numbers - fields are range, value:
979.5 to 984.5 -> 2.18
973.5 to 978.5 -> 3.25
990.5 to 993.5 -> 2.95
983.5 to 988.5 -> 2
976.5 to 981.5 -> 2.73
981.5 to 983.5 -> 2.03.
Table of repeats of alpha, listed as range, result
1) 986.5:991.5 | 2.43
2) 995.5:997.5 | 3.4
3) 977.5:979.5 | 2.83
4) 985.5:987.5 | 1.96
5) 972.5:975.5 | 3.43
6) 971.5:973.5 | 3.39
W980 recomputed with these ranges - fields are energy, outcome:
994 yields 3.2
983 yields 2.03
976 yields 3.29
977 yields 3.11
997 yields 3.42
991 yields 2.82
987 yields 2.01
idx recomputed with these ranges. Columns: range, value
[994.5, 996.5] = 3.29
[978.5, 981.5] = 2.32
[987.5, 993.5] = 2.2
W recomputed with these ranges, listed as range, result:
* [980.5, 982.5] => 2.17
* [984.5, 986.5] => 1.9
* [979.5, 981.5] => 2.43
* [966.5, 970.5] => 3.69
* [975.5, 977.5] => 3.2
